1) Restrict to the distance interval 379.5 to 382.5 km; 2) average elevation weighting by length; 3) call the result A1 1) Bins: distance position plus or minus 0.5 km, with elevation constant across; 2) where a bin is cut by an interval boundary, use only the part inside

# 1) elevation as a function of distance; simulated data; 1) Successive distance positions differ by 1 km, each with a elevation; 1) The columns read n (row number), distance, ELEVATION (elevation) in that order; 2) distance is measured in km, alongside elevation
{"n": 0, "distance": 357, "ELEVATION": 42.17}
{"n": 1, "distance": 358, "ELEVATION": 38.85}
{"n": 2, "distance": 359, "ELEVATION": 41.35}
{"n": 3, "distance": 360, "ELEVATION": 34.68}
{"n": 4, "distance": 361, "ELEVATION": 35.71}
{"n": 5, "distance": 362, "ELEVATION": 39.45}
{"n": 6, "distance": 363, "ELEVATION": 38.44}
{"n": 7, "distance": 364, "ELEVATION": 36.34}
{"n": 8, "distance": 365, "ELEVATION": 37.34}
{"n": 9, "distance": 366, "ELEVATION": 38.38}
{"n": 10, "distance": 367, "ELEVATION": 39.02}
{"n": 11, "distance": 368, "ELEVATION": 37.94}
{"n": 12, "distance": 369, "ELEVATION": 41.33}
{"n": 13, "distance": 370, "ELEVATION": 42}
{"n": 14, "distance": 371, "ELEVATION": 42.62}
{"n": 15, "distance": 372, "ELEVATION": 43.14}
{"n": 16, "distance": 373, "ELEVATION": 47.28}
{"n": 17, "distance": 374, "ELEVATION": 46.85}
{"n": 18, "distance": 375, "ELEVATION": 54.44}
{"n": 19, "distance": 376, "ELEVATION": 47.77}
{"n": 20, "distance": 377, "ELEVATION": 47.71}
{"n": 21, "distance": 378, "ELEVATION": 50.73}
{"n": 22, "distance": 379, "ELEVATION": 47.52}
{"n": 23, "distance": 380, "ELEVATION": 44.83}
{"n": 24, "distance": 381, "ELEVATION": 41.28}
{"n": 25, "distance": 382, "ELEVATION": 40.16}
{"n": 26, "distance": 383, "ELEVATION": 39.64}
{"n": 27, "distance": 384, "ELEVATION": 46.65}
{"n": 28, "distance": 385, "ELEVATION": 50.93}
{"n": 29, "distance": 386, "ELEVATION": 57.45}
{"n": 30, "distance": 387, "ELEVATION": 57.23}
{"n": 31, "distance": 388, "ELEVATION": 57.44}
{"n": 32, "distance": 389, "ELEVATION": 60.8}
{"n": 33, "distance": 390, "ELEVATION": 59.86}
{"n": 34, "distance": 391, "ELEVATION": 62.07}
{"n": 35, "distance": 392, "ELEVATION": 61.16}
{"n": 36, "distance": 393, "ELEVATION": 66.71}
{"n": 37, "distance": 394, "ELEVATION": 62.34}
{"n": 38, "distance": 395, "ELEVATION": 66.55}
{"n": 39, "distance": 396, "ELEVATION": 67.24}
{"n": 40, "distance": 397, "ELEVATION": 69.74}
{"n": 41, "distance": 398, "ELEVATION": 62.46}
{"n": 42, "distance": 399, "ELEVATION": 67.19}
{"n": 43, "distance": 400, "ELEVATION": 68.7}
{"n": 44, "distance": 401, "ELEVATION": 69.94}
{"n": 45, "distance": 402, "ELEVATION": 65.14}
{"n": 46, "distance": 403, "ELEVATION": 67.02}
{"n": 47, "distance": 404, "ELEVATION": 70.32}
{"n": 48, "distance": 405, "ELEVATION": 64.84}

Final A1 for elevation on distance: 42.1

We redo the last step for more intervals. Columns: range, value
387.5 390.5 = 59.4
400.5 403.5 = 67.4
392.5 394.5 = 64.5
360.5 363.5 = 37.9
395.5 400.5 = 67.1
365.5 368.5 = 38.4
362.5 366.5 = 37.6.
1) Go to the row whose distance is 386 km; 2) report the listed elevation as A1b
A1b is 57.45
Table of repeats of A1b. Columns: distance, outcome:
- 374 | 46.85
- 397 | 69.74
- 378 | 50.73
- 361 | 35.71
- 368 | 37.94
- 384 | 46.65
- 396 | 67.24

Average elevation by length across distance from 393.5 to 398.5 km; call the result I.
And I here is 65.7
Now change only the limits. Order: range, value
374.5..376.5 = 51.1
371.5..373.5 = 45.2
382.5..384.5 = 43.1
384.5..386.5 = 54.2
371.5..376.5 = 47.9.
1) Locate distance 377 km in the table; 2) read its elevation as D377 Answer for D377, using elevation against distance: 47.71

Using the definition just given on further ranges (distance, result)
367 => 39.02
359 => 41.35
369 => 41.33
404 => 70.32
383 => 39.64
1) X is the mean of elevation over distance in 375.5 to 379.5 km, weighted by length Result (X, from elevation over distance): 48.4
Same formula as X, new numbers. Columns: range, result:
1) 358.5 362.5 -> 37.8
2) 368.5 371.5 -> 42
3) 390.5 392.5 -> 61.6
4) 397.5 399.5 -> 64.8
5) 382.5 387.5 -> 50.4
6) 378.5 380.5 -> 46.2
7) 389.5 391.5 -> 61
